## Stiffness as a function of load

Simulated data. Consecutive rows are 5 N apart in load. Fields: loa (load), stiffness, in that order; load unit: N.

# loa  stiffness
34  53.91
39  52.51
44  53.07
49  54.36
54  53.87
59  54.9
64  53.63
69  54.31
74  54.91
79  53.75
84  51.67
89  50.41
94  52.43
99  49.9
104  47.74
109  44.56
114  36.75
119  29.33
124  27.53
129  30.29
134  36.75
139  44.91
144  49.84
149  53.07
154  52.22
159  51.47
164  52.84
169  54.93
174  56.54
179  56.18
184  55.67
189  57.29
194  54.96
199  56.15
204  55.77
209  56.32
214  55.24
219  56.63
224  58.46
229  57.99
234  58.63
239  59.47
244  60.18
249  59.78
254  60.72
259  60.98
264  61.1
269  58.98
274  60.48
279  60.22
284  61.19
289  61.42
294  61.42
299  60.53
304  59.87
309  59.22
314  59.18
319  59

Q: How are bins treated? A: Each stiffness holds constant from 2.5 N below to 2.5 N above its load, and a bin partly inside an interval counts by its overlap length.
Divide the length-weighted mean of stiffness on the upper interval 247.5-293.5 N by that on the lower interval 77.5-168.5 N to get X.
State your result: 1.3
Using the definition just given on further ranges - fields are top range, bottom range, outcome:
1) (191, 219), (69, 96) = 1.06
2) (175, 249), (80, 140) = 1.36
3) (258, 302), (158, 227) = 1.09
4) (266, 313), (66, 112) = 1.18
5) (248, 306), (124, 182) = 1.26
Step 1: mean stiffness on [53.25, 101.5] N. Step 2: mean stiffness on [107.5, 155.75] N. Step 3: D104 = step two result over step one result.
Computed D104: 0.8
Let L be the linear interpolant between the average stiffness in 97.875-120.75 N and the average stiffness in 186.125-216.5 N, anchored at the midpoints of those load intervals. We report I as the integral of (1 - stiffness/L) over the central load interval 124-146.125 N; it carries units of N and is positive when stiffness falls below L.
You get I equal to 3.4 N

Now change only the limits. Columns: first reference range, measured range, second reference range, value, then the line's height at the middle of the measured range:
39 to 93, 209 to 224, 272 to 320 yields 0.4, 57.9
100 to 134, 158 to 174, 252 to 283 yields -3.4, 44.4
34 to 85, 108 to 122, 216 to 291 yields 5.0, 55.5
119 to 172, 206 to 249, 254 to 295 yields -2.4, 54.9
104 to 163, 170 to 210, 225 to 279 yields -4.4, 50.5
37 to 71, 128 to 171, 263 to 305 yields 6.7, 56.6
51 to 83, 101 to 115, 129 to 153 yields 1.5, 49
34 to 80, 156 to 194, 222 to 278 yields 1.7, 57.5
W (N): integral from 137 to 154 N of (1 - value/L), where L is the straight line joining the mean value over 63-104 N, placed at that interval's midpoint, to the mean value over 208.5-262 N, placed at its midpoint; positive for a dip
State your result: 1.57 N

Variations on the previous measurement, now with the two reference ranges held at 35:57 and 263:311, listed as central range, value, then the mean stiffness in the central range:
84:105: 1.7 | 50.5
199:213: 0.5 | 56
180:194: 0.3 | 56.2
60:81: 0.0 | 54.2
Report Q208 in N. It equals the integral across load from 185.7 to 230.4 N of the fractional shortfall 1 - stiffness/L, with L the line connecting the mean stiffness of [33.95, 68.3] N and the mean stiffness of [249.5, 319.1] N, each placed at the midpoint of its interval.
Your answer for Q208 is 1.3 N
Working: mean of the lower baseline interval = 53.8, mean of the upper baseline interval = 60.3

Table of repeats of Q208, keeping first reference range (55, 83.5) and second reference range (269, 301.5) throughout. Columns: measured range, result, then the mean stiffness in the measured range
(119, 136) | 7.6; 31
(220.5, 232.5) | 0.2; 58.1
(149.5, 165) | 1.2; 52.2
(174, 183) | 0.2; 56.2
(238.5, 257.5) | -0.2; 60.1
